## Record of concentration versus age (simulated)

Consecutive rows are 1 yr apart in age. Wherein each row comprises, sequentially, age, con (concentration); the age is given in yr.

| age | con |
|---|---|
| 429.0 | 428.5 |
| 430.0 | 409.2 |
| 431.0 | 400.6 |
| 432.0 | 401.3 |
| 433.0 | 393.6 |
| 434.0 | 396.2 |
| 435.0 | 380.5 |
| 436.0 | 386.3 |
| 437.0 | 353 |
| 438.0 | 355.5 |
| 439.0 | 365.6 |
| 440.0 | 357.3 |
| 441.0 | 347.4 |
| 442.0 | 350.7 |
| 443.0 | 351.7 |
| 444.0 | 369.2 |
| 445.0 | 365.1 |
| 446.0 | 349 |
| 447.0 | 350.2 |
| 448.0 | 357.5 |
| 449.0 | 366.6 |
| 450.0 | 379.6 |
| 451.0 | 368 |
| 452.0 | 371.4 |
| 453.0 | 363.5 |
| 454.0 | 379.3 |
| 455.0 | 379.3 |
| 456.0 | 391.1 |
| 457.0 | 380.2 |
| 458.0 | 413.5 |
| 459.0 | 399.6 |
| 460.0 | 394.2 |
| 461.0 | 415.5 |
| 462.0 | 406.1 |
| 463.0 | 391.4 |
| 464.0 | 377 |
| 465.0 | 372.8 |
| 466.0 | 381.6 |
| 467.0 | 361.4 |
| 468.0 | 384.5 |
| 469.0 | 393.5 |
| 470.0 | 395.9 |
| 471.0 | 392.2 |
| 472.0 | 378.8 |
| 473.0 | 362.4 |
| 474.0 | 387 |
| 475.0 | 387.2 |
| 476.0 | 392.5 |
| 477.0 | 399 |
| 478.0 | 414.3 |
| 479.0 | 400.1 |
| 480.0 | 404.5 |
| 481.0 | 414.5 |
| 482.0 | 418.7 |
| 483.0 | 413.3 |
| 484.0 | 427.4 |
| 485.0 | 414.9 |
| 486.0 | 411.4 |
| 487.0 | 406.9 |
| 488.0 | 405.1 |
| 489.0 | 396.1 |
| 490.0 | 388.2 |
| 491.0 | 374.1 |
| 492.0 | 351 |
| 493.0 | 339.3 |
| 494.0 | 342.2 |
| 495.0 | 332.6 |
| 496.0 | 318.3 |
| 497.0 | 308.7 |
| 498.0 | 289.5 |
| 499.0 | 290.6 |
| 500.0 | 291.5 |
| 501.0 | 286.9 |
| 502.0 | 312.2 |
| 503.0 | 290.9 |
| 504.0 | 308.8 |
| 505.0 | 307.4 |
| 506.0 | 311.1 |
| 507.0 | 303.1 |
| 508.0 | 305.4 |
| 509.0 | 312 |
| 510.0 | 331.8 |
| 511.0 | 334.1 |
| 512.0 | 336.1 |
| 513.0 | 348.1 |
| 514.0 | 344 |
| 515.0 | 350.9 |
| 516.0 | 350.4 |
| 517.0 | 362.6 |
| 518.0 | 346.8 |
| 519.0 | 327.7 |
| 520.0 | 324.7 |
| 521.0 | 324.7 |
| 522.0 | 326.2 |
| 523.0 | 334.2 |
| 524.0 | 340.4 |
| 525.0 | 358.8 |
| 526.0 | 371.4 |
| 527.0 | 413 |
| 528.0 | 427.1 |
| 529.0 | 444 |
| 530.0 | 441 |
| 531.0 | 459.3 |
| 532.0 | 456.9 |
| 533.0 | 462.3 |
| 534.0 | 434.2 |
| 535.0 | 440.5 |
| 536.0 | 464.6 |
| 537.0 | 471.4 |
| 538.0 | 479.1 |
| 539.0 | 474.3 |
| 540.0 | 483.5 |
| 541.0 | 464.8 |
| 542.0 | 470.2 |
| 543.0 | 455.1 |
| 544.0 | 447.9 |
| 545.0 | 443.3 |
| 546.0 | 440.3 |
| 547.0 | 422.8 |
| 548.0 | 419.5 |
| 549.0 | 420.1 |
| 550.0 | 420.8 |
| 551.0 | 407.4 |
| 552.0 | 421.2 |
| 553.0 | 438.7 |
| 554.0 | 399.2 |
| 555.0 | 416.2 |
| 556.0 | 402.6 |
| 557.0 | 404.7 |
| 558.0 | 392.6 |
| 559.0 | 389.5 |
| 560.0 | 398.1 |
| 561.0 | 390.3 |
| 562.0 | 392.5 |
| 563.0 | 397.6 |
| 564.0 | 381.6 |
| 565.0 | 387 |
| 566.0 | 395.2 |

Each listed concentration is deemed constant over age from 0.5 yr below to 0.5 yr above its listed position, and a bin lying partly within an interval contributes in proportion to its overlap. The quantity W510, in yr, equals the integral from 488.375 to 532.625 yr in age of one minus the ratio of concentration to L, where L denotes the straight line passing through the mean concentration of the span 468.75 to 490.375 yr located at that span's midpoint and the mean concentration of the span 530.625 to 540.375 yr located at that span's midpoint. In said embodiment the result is 9.0 yr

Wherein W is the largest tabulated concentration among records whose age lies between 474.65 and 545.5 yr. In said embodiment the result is 483.5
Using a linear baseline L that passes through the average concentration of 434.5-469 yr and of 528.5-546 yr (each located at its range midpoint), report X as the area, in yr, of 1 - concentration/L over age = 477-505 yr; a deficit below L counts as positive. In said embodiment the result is 3.4 yr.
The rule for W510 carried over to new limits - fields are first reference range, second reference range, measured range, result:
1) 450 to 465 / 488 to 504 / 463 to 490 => -2.9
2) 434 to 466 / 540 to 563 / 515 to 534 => 1.3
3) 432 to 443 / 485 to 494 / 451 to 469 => -0.5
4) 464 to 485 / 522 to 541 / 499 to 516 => 4.0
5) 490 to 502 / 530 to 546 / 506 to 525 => 2.6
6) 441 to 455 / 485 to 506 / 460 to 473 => -1.2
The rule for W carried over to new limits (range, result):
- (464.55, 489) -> 427.4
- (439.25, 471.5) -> 415.5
